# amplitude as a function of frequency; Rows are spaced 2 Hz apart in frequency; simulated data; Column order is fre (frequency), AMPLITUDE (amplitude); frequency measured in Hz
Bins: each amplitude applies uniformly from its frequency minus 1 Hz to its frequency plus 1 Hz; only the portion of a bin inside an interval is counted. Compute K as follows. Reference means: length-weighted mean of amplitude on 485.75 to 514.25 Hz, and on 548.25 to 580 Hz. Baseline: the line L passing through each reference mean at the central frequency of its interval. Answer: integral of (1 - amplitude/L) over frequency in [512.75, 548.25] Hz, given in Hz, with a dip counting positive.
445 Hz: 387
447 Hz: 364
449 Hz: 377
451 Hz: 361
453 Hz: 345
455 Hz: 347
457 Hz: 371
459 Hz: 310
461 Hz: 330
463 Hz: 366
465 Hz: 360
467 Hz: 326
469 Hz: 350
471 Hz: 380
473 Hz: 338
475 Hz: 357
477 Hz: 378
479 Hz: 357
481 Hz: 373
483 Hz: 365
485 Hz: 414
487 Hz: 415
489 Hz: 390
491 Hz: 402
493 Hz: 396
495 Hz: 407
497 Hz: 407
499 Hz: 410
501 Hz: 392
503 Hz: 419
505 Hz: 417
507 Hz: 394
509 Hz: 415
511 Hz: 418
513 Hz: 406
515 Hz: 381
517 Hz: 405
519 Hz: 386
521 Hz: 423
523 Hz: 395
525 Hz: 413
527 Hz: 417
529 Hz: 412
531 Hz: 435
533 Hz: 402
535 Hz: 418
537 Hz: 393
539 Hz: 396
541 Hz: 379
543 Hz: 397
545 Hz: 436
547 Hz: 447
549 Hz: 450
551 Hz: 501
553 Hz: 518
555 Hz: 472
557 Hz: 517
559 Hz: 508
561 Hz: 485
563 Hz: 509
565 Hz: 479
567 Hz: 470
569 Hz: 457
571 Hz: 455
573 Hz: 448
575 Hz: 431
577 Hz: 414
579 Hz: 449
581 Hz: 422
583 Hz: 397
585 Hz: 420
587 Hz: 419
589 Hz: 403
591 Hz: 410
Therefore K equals 2.40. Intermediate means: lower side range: 406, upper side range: 473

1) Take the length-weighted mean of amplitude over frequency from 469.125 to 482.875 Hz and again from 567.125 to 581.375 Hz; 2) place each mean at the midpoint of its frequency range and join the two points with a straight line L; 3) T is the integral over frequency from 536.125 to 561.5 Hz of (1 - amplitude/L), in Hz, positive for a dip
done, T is -1.88 Hz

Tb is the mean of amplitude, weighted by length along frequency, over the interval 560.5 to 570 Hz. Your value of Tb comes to 480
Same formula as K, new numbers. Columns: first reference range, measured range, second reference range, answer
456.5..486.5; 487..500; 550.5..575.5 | -0.5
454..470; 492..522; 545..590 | -0.9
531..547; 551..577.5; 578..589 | -4.0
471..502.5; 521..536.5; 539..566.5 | 0.9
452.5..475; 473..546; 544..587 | -0.4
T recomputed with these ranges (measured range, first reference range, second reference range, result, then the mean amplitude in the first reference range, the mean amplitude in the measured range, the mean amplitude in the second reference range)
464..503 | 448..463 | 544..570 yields 0.55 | 350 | 381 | 481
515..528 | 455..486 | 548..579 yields 0.52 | 358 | 405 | 473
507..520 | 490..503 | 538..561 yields 0.61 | 404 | 401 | 458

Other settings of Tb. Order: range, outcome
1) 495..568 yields 431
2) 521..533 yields 414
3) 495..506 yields 409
